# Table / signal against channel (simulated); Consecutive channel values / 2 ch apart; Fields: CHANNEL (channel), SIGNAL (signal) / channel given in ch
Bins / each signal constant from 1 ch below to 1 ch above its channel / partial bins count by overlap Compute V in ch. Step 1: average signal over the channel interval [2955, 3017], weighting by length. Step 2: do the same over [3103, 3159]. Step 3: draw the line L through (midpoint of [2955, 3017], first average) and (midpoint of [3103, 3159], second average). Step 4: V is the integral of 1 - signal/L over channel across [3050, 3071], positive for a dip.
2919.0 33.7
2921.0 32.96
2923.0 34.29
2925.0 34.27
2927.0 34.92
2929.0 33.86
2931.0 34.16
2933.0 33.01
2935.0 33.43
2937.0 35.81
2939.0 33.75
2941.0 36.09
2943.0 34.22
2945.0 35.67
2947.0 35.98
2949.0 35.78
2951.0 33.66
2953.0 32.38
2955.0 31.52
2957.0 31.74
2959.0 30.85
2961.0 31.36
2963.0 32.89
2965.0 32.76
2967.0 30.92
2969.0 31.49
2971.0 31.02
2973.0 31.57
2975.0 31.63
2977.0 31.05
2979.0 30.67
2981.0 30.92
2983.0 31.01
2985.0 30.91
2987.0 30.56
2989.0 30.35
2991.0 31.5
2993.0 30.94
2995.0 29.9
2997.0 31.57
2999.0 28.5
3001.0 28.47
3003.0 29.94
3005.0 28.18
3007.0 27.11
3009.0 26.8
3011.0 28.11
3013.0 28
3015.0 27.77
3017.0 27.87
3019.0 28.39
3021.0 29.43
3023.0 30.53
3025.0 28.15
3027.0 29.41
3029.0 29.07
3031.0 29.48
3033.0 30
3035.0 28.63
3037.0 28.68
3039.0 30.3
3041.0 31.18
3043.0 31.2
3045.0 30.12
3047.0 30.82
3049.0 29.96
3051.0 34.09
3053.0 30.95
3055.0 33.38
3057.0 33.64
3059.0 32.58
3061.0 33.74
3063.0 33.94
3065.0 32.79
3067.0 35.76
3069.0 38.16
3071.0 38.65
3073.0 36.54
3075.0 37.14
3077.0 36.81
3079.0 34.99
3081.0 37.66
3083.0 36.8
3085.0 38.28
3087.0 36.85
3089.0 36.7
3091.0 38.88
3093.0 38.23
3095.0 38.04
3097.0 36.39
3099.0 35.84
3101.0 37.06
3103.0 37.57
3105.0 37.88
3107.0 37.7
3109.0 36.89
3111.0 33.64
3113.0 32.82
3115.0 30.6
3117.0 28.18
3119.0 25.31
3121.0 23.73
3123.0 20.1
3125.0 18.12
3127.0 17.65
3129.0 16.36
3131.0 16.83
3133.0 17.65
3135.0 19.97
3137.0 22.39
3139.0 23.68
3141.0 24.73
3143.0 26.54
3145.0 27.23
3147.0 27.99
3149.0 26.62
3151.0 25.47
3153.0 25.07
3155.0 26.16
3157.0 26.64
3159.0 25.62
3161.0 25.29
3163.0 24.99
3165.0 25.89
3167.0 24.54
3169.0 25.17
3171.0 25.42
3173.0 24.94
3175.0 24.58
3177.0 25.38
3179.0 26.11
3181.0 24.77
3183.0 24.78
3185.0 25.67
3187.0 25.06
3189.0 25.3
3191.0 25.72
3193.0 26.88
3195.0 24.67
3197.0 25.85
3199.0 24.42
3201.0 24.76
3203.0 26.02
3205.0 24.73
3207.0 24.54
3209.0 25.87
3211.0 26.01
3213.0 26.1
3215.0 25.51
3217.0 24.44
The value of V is -4.55 ch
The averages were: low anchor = 30.3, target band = 34.1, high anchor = 26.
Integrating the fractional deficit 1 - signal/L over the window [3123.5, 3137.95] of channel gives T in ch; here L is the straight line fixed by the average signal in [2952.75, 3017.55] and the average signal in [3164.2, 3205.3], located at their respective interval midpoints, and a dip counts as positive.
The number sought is 4.4 ch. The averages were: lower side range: 30.3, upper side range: 25.3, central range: 18.5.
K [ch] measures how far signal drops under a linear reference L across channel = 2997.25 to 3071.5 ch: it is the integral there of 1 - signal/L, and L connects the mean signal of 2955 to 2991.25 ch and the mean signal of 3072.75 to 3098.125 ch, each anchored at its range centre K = 8.5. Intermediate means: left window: 31.3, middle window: 30.6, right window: 37.2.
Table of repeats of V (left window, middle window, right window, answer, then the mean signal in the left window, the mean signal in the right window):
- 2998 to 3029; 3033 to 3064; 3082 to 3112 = 0.6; 28.5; 37.1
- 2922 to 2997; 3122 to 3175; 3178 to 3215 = 6.5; 32.6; 25.4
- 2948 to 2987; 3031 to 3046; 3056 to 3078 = 1.9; 31.8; 35.4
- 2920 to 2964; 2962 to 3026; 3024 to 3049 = 3.3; 33.8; 29.8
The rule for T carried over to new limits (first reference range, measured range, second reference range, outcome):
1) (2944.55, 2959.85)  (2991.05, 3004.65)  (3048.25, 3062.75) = 1.3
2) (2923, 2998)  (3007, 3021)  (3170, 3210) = 1.4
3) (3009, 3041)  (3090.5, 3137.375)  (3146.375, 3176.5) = -3.9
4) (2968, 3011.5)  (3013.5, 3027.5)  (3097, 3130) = 0.6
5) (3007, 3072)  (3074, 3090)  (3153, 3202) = -4.2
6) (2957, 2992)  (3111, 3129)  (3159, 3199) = 1.6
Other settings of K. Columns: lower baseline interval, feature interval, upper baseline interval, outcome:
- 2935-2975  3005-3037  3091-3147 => 2.7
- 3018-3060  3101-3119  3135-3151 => -4.8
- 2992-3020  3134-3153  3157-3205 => 0.8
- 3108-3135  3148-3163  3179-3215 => -0.6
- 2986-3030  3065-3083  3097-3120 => -2.4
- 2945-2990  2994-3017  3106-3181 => 1.5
